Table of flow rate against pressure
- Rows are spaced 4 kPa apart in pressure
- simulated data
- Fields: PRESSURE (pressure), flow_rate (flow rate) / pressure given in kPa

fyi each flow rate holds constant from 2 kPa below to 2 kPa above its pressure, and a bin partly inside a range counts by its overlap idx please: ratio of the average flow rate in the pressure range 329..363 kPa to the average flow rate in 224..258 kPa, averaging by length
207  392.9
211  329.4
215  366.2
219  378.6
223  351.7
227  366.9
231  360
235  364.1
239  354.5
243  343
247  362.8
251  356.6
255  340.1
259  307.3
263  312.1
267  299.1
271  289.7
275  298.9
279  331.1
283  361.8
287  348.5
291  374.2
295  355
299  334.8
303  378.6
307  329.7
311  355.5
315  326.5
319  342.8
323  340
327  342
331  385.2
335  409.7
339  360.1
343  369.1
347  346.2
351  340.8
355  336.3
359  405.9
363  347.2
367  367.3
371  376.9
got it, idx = 1.04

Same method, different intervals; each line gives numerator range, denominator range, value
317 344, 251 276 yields 1.17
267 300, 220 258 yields 0.94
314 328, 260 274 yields 1.13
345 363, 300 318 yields 1.03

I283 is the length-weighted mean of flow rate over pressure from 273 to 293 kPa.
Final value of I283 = 343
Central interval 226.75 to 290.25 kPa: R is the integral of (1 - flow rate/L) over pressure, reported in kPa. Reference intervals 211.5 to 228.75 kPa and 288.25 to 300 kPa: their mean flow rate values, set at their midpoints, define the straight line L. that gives 3.9 kPa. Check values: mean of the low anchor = 363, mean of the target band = 337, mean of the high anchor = 356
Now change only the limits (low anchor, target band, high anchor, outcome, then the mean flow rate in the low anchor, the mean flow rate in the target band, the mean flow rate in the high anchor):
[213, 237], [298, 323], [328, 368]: 1.4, 365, 345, 366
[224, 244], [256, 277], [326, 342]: 3.5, 358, 303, 376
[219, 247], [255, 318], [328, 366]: 4.9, 359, 334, 366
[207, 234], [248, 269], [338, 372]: 2.1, 362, 325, 361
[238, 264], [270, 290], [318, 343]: 1.1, 340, 330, 365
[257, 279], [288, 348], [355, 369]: -3.3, 304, 357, 368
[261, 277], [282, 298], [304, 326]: -2.0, 300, 358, 341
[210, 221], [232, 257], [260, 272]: -2.1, 361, 354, 302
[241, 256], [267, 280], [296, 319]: 1.7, 351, 304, 345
